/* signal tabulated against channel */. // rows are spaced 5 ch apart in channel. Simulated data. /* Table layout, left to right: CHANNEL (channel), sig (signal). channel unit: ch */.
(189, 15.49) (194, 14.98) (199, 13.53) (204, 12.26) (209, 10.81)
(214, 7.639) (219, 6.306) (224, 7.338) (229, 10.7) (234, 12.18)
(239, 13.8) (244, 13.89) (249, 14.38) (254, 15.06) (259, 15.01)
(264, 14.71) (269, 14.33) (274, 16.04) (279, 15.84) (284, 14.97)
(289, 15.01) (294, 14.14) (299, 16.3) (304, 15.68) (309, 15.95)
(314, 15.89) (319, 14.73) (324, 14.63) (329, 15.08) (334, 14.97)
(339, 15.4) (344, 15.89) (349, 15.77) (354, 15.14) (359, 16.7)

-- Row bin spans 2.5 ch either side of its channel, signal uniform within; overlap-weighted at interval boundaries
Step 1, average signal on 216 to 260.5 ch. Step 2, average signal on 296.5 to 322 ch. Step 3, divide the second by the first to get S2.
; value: 1.31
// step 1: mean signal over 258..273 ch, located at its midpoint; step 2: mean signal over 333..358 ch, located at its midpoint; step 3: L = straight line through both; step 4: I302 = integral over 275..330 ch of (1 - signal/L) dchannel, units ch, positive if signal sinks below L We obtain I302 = -0.68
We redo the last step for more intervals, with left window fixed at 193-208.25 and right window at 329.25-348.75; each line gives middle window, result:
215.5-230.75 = 6.3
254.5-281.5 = -1.8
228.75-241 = 1.1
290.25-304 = -0.5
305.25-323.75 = -0.5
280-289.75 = -0.4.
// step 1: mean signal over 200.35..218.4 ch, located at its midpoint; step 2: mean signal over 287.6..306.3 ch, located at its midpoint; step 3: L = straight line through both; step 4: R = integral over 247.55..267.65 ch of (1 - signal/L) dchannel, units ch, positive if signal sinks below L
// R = -2.9 ch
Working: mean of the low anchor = 10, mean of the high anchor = 15.3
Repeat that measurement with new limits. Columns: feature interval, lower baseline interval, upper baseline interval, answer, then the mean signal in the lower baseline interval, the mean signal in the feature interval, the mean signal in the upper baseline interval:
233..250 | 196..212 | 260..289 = 0.17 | 12.1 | 13.6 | 15.2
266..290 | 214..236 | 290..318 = -3.47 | 8.89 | 15.2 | 15.5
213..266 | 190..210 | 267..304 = 8.39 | 13.2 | 12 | 15.3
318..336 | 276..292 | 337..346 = 0.80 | 15.3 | 14.9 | 15.6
